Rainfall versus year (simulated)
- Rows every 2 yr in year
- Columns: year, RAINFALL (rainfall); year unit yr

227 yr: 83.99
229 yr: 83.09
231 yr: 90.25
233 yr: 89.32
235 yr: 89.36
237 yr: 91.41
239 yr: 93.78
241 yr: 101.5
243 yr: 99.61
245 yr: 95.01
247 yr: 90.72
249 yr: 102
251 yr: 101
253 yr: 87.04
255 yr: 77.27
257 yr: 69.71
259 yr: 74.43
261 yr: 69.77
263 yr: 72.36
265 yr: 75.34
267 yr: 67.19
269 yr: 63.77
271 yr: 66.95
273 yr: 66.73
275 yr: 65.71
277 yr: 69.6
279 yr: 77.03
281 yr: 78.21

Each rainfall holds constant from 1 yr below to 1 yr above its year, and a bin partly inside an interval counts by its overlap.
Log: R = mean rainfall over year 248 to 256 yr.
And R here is 91.8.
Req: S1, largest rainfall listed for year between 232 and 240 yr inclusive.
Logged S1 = 93.78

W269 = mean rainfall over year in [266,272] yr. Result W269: 66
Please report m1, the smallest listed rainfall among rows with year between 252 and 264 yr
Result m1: 69.71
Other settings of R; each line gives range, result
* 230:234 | 89.8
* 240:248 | 96.7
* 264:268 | 71.3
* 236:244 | 96.6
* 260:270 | 69.7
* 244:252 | 97.2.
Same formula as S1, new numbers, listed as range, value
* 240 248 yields 101.5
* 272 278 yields 69.6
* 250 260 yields 101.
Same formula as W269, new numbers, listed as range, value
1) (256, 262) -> 71.3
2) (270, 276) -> 66.5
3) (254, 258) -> 73.5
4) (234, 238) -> 90.4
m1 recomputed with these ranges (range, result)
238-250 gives 90.72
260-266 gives 69.77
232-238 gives 89.32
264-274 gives 63.77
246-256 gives 77.27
